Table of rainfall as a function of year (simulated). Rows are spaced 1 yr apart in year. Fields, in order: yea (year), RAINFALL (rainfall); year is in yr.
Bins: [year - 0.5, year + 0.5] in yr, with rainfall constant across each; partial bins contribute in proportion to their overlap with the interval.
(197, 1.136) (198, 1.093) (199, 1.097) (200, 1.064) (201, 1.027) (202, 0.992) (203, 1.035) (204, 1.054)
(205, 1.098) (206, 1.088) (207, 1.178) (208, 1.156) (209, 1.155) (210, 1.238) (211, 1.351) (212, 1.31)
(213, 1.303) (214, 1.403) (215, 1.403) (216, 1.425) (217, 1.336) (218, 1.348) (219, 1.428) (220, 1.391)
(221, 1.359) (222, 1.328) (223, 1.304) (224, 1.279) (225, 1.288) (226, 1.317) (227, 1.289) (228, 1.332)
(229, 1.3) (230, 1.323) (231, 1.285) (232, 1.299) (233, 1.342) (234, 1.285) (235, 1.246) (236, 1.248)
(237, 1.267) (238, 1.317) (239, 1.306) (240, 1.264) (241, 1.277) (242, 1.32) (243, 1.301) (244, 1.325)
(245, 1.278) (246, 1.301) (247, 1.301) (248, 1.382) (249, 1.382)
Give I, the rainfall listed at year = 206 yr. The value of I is 1.088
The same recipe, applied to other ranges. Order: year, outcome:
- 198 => 1.093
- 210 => 1.238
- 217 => 1.336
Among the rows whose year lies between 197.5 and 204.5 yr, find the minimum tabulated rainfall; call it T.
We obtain 0.992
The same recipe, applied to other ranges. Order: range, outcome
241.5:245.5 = 1.278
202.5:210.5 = 1.035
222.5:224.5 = 1.279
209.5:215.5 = 1.238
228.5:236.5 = 1.246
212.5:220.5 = 1.303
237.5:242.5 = 1.264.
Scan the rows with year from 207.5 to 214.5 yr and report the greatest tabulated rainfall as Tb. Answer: 1.403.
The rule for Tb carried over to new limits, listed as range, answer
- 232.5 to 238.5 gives 1.342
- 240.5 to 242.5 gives 1.32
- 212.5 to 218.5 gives 1.425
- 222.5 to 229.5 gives 1.332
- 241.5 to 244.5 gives 1.325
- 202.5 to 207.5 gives 1.178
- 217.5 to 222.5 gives 1.428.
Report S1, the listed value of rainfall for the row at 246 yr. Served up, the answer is 1.301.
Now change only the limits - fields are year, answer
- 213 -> 1.303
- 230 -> 1.323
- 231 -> 1.285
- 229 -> 1.3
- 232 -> 1.299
